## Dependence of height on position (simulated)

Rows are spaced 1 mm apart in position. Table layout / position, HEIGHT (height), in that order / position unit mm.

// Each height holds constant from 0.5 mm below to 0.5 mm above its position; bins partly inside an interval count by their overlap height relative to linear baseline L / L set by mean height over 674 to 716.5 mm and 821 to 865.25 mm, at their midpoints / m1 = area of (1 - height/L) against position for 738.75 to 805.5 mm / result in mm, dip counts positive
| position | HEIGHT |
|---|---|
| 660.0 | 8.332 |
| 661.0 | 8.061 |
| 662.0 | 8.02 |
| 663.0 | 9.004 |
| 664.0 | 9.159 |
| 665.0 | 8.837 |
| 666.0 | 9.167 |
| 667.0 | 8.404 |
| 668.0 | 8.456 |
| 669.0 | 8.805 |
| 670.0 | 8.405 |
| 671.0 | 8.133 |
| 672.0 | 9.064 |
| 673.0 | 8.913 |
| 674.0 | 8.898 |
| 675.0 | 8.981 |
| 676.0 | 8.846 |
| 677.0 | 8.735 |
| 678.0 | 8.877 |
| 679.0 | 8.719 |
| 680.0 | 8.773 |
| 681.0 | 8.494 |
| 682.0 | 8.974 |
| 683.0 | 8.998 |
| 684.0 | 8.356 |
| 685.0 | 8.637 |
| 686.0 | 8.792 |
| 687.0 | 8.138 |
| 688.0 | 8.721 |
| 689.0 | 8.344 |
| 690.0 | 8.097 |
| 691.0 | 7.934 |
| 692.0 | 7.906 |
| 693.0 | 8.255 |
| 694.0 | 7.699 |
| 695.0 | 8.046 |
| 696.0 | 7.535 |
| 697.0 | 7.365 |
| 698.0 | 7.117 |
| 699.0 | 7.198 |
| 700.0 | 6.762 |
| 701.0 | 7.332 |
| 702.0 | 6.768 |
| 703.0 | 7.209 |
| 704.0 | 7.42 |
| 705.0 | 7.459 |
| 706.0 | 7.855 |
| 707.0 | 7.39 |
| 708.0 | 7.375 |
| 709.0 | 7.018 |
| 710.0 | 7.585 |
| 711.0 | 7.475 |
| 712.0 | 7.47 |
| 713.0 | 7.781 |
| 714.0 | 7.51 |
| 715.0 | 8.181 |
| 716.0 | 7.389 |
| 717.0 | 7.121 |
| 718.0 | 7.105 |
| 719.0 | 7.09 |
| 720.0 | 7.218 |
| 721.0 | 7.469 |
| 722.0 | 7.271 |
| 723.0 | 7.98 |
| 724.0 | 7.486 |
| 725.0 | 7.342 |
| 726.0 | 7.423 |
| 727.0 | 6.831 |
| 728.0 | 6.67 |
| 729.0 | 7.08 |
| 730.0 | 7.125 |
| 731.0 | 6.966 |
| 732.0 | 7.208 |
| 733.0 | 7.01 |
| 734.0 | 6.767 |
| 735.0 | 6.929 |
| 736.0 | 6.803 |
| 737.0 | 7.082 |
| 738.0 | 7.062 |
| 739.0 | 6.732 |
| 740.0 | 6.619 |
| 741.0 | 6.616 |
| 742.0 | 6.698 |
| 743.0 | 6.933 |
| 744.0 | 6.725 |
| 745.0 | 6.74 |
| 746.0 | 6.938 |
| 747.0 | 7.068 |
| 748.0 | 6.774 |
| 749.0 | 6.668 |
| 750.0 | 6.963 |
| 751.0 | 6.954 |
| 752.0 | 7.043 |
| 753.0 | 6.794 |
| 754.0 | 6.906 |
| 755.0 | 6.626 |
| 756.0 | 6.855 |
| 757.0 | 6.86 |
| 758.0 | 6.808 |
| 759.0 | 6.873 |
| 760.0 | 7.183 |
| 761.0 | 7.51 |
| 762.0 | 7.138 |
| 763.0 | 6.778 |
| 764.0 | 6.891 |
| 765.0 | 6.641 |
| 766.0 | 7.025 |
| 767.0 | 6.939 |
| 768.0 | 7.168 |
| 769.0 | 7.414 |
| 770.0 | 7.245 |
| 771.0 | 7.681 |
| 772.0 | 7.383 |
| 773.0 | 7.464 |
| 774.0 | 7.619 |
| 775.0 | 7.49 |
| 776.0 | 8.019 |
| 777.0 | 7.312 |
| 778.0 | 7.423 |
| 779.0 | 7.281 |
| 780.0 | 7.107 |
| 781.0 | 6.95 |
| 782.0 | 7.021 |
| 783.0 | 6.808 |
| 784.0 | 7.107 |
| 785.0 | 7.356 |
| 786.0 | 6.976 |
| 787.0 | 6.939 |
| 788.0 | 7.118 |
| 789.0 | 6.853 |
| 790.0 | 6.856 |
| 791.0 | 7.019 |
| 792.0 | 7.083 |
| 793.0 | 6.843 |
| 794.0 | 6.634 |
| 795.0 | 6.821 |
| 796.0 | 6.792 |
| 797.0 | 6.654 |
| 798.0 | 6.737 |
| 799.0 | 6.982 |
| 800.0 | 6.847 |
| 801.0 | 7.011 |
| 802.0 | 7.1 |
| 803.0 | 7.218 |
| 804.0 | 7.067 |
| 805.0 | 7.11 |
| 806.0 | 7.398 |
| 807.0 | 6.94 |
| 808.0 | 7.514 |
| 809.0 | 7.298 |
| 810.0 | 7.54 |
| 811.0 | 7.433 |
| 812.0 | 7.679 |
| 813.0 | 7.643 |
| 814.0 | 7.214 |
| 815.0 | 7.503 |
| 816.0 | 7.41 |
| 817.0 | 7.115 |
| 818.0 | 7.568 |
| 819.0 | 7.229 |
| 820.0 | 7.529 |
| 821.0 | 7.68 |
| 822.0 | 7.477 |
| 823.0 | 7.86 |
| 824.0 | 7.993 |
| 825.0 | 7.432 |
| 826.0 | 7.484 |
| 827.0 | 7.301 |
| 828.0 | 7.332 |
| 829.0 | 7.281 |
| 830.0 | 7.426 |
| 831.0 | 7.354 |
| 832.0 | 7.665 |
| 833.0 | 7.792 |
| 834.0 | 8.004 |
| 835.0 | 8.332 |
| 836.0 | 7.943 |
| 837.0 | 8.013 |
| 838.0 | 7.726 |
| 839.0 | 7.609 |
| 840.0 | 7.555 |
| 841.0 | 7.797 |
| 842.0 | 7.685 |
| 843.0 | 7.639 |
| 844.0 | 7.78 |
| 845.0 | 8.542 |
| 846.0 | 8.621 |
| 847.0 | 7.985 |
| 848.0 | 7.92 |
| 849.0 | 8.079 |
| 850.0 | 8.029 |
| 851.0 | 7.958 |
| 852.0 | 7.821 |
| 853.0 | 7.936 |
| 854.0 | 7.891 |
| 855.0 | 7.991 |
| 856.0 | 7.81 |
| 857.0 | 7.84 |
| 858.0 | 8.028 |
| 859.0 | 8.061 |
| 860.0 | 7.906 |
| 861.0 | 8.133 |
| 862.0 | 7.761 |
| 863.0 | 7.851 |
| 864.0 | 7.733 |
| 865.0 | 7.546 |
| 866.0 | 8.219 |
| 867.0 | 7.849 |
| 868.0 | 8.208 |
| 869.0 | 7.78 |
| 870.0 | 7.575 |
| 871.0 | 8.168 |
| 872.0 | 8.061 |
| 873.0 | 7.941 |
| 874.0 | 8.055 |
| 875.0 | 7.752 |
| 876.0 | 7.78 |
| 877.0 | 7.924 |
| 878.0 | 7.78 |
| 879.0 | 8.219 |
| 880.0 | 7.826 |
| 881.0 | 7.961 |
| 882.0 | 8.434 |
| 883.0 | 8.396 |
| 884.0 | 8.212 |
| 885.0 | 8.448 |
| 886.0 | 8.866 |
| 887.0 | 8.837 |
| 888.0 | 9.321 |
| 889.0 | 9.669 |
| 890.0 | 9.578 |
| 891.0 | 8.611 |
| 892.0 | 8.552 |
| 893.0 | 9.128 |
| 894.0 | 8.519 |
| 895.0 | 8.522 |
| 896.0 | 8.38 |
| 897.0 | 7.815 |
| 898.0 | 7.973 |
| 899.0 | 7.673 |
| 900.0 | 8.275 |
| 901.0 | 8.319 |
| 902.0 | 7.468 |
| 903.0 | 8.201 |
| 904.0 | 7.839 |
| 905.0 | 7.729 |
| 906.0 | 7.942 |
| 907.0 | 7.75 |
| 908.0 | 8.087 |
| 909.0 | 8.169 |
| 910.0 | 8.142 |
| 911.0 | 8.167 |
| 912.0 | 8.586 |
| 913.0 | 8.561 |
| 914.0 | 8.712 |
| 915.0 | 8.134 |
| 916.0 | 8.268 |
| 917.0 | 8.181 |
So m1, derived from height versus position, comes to 7.4 mm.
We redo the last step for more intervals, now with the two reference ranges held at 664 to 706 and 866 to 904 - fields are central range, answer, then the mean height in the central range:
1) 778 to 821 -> 5.83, 7.14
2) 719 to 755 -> 5.47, 6.99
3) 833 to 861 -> 1.07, 7.95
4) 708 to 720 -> 1.20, 7.42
